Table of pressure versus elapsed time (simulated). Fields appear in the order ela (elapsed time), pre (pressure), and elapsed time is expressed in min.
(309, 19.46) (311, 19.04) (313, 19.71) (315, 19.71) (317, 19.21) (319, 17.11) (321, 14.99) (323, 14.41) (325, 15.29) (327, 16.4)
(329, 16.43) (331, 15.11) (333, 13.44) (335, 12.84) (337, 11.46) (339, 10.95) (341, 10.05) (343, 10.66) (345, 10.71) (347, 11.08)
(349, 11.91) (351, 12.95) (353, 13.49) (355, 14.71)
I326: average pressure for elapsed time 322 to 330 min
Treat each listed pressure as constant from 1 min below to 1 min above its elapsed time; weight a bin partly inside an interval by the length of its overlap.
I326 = 15.6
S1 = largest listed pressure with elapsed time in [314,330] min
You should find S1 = 19.71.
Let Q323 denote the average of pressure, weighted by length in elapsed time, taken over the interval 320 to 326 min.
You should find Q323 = 14.9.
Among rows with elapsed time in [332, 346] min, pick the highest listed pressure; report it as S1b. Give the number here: 13.44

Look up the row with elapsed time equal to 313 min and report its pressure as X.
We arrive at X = 19.71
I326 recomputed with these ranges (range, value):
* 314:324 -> 17.1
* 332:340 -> 12.2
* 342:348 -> 10.8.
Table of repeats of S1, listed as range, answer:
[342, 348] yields 11.08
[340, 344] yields 10.66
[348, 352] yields 12.95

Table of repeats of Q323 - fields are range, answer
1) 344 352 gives 11.7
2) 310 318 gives 19.4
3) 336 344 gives 10.8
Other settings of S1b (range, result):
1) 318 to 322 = 17.11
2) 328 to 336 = 16.43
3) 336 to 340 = 11.46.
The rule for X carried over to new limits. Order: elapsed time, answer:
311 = 19.04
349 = 11.91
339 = 10.95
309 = 19.46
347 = 11.08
